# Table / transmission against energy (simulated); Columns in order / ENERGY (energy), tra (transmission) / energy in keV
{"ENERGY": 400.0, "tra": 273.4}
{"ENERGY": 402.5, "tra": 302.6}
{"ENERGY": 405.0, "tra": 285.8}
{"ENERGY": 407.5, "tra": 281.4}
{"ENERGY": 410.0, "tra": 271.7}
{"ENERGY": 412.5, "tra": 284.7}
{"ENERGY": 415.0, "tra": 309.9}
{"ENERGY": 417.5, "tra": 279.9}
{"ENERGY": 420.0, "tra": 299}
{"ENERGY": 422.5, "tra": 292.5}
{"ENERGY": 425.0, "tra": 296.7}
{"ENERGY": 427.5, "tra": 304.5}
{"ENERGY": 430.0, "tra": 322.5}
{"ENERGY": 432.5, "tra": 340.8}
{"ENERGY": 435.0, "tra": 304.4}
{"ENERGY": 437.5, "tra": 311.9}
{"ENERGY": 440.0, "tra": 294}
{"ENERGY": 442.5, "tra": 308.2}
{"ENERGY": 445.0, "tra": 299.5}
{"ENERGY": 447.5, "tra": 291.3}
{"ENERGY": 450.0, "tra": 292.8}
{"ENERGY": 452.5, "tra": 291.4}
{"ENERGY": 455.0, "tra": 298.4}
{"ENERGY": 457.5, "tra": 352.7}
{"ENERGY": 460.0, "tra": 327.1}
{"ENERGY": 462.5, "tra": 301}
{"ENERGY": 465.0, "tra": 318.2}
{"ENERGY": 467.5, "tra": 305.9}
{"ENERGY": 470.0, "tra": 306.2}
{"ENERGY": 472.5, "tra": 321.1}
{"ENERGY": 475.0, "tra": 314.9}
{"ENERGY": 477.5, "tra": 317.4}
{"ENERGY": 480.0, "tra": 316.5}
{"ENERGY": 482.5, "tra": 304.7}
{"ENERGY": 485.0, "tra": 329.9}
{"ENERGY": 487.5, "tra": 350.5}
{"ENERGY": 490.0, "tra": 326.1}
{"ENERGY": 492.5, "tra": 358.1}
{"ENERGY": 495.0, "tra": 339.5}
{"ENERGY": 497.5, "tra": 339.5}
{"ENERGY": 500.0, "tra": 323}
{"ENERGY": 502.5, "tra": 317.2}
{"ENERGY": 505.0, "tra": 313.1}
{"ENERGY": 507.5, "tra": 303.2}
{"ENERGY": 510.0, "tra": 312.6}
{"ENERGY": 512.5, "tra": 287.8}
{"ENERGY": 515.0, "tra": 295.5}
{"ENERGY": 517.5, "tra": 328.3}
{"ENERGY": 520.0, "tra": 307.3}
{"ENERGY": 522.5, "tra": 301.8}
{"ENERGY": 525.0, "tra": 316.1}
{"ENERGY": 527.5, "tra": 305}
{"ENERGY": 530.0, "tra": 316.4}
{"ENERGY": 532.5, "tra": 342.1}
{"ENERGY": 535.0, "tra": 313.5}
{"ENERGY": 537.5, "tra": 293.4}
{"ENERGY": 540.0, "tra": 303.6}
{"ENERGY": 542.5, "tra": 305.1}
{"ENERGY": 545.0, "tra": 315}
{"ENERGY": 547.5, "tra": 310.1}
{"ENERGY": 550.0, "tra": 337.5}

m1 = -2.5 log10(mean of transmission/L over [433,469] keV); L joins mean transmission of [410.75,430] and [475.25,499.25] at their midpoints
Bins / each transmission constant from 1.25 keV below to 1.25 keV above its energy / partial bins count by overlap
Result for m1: 0.02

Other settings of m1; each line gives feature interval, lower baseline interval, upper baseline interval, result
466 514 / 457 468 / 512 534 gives -0.014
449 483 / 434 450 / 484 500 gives 0.024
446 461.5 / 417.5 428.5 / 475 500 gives 0.013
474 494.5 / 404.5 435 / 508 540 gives -0.078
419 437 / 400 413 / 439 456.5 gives -0.065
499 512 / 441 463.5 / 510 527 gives -0.019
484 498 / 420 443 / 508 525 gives -0.115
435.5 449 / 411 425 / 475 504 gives 0.015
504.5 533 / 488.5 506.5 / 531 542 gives 0.038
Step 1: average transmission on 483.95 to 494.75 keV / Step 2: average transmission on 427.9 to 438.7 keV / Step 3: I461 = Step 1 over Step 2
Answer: 1.07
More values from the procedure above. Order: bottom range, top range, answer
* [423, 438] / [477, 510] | 1.04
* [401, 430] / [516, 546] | 1.07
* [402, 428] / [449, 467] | 1.07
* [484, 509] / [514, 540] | 0.95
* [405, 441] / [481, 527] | 1.07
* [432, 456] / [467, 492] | 1.06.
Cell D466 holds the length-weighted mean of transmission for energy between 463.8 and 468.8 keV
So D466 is 312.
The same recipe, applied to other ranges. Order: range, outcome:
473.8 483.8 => 313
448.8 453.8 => 292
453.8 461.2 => 326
